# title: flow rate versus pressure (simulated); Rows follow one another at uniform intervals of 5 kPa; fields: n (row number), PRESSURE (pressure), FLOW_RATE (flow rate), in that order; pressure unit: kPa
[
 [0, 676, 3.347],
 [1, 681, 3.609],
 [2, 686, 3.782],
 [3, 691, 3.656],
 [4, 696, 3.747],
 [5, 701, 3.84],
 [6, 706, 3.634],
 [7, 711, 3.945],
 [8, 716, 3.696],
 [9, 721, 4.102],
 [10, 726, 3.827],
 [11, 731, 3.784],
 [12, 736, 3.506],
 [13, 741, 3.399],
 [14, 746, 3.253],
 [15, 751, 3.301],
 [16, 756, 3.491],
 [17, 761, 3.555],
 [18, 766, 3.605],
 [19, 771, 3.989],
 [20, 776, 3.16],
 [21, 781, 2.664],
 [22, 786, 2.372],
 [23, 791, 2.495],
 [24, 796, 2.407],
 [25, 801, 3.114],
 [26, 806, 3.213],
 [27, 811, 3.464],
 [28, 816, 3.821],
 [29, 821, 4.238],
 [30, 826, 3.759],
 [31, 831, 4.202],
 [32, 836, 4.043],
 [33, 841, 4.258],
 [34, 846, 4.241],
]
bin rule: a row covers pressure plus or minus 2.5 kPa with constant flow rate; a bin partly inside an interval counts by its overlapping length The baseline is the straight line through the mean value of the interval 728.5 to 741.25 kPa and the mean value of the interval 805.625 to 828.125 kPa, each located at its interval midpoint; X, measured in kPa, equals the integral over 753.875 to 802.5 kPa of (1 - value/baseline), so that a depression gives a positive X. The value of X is 7.8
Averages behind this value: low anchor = 3.59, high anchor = 3.74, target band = 3.08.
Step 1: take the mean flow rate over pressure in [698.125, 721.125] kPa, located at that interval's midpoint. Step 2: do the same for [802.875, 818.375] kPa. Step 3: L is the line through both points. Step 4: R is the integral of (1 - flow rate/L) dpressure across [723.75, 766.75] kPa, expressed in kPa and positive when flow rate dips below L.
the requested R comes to 2.07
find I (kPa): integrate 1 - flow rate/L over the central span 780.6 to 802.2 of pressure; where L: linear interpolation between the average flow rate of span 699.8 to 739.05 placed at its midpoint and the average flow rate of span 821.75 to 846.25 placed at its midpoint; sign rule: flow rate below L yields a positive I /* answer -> 7.6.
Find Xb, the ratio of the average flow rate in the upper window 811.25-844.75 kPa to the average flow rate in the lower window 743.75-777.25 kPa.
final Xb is 1.15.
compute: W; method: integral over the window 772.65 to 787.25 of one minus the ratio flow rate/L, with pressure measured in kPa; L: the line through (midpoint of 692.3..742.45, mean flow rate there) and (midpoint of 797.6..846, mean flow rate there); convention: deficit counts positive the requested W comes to 3.6 kPa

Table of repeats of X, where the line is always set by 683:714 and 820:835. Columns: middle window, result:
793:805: 3.6 kPa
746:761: 1.9 kPa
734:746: 1.4 kPa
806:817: 1.3 kPa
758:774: 0.9 kPa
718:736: -0.1 kPa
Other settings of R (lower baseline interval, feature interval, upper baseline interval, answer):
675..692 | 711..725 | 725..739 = -0.91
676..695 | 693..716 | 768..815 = -1.61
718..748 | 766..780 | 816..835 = 1.22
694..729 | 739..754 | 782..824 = 1.01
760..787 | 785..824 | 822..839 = 5.49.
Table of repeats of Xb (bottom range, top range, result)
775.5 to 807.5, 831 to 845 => 1.52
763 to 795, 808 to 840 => 1.30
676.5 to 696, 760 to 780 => 0.96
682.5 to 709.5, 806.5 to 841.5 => 1.05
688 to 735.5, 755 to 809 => 0.81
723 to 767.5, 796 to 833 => 1.02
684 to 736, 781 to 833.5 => 0.87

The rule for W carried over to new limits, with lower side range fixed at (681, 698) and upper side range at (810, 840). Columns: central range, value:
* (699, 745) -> 0.47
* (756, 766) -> 0.76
